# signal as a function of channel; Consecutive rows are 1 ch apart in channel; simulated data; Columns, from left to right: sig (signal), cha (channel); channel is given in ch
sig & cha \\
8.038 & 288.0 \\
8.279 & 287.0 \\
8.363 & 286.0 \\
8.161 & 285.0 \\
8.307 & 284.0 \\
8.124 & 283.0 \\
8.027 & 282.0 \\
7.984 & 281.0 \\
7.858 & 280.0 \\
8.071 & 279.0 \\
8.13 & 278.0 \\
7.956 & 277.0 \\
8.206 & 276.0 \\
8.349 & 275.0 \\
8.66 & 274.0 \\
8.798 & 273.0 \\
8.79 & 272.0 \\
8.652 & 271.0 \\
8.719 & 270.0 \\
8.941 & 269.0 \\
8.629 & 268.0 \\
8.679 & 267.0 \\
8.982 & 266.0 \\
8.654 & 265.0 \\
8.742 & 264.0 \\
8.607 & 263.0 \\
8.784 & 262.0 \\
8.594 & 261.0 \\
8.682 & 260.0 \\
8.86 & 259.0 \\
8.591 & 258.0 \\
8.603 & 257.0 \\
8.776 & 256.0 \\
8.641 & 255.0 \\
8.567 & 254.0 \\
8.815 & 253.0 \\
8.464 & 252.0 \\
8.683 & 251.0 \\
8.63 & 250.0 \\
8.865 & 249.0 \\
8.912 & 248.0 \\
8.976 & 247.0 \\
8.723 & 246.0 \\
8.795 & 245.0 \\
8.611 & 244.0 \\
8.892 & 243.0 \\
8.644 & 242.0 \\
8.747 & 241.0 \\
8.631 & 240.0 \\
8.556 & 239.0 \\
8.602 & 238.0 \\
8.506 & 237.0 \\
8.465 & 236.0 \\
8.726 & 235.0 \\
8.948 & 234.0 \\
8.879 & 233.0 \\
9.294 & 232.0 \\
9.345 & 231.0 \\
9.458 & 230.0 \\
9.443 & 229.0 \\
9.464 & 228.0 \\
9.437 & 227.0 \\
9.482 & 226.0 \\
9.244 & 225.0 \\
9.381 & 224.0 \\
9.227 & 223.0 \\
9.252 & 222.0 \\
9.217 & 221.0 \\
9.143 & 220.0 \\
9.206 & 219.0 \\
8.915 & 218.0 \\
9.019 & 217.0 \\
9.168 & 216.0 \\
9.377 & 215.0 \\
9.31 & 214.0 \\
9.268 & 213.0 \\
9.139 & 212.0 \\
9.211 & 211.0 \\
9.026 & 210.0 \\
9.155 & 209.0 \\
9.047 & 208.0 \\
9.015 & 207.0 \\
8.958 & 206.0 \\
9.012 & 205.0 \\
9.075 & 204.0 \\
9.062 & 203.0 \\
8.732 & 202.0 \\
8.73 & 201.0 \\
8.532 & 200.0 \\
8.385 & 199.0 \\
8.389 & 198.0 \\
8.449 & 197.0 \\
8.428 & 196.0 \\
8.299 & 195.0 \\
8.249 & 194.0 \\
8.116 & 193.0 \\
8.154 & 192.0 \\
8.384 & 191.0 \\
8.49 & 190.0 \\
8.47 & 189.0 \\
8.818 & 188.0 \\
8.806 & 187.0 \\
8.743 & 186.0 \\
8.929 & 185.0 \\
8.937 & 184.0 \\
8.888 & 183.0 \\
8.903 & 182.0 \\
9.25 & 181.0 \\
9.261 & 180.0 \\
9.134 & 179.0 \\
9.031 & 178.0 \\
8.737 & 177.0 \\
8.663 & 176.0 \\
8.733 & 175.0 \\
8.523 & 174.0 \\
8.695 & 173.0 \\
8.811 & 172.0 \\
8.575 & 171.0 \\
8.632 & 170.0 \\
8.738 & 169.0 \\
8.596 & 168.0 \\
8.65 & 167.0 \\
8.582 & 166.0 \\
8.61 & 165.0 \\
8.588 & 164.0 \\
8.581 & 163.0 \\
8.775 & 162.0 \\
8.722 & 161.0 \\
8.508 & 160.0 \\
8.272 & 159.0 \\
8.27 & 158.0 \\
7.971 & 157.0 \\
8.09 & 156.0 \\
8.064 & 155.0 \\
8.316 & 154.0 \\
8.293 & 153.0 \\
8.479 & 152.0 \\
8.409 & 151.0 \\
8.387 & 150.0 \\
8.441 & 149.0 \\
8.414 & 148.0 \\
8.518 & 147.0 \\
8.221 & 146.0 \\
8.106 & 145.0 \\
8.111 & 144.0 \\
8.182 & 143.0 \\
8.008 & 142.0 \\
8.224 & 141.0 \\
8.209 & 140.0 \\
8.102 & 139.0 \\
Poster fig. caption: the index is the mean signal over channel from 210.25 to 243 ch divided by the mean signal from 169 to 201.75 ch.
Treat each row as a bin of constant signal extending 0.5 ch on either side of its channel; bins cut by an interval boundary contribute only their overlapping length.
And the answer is 1.05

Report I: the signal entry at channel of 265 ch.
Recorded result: 8.654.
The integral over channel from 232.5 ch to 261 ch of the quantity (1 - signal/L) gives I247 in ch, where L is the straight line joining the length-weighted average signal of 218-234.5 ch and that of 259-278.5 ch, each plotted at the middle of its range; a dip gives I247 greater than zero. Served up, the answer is 0.78 ch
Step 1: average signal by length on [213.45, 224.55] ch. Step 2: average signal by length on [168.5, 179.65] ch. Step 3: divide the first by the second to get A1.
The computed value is 1.05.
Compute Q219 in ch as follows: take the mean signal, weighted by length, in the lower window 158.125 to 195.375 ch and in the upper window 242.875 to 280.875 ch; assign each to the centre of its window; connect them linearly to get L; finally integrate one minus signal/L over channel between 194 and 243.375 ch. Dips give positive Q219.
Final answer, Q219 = -1.86 ch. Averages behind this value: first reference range 8.67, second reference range 8.62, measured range 8.97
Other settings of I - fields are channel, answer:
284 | 8.307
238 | 8.602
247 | 8.976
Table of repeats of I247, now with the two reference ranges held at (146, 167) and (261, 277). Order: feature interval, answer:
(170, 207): -0.98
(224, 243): -0.93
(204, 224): -1.42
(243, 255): -0.17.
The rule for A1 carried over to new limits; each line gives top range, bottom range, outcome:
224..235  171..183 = 1.05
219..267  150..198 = 1.04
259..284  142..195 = 0.99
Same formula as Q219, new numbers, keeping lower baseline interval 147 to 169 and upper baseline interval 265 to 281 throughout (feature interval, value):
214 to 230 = -1.53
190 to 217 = -1.08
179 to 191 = -0.58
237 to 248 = -0.32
